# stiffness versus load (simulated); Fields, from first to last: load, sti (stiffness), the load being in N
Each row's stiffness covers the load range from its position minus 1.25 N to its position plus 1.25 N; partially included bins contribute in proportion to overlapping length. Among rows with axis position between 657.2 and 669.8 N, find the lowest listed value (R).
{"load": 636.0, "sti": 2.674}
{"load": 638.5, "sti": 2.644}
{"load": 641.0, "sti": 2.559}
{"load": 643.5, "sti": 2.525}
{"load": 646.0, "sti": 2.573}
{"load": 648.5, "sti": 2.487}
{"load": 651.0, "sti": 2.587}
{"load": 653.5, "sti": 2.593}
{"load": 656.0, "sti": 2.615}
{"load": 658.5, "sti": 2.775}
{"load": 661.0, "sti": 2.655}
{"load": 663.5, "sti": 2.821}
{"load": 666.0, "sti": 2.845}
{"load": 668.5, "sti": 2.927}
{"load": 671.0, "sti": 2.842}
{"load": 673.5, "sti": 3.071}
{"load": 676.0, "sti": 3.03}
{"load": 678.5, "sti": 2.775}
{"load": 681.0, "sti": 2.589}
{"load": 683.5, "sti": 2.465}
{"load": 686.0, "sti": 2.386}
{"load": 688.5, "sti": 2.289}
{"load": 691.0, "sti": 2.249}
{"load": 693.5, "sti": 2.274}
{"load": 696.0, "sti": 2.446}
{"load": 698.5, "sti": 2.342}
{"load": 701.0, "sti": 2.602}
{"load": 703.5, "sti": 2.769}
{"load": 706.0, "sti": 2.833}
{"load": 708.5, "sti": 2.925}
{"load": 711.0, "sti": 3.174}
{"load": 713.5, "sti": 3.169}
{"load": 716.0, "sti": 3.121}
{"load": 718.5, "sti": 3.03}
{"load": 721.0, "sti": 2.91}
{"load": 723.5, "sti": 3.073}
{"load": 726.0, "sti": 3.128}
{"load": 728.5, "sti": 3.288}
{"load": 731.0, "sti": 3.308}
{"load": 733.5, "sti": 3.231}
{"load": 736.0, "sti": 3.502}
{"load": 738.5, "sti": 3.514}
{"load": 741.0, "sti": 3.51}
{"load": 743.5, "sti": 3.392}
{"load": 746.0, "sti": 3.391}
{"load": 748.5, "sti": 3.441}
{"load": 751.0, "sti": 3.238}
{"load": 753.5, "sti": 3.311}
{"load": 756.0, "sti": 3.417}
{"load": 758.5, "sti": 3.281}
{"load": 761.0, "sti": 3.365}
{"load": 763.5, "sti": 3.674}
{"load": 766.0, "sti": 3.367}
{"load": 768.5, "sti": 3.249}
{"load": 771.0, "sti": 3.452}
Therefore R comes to 2.655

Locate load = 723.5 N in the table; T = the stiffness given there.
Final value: 3.073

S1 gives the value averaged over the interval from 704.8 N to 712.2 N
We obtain 2.98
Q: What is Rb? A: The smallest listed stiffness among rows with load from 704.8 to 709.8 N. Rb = 2.833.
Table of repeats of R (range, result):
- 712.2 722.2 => 2.91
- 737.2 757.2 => 3.238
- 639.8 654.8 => 2.487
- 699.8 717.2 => 2.602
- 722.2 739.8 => 3.073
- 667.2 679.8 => 2.775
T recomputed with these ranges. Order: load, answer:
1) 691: 2.249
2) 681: 2.589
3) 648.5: 2.487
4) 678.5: 2.775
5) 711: 3.174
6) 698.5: 2.342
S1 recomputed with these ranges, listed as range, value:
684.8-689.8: 2.34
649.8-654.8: 2.59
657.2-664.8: 2.75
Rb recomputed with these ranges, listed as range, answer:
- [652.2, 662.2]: 2.593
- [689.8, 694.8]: 2.249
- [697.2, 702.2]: 2.342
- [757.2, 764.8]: 3.281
